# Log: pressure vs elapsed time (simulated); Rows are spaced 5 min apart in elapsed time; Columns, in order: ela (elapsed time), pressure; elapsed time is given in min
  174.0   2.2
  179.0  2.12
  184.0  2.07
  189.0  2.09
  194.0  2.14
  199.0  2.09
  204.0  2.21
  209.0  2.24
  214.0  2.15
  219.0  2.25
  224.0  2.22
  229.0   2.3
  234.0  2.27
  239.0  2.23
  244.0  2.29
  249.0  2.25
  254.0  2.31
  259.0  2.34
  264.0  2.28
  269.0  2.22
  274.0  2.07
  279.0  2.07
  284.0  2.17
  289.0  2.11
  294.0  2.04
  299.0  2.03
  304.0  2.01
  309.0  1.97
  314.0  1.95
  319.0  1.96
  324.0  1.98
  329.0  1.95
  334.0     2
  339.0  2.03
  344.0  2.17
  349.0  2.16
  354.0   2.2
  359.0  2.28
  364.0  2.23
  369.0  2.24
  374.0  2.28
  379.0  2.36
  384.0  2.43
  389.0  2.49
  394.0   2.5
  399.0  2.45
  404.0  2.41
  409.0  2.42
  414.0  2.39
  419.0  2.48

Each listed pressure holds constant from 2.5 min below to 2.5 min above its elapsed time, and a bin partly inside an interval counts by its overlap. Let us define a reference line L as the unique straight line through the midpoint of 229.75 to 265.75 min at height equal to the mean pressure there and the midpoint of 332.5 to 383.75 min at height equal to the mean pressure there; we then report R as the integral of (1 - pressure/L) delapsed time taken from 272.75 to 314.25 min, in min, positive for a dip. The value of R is 3.7 min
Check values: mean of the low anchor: 2.28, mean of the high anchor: 2.21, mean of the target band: 2.05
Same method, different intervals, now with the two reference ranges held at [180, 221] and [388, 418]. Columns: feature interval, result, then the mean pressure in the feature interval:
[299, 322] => 3.3 min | 1.98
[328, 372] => 4.1 min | 2.15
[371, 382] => 0.4 min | 2.32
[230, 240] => -0.3 min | 2.26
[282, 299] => 1.4 min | 2.09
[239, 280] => 0.0 min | 2.23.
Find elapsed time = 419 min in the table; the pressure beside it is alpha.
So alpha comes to 2.48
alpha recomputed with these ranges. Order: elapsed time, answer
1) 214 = 2.15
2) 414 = 2.39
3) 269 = 2.22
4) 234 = 2.27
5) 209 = 2.24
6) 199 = 2.09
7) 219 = 2.25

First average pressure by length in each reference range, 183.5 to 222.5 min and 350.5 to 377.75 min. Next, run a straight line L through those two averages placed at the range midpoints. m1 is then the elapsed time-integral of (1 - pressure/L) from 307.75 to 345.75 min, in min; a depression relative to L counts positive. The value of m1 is 3.9 min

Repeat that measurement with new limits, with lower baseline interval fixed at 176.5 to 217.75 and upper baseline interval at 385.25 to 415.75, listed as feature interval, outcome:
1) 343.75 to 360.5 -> 1.20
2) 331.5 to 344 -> 1.62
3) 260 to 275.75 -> 0.26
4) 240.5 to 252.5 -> -0.30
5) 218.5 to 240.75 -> -0.66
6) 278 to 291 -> 0.85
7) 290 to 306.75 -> 1.89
